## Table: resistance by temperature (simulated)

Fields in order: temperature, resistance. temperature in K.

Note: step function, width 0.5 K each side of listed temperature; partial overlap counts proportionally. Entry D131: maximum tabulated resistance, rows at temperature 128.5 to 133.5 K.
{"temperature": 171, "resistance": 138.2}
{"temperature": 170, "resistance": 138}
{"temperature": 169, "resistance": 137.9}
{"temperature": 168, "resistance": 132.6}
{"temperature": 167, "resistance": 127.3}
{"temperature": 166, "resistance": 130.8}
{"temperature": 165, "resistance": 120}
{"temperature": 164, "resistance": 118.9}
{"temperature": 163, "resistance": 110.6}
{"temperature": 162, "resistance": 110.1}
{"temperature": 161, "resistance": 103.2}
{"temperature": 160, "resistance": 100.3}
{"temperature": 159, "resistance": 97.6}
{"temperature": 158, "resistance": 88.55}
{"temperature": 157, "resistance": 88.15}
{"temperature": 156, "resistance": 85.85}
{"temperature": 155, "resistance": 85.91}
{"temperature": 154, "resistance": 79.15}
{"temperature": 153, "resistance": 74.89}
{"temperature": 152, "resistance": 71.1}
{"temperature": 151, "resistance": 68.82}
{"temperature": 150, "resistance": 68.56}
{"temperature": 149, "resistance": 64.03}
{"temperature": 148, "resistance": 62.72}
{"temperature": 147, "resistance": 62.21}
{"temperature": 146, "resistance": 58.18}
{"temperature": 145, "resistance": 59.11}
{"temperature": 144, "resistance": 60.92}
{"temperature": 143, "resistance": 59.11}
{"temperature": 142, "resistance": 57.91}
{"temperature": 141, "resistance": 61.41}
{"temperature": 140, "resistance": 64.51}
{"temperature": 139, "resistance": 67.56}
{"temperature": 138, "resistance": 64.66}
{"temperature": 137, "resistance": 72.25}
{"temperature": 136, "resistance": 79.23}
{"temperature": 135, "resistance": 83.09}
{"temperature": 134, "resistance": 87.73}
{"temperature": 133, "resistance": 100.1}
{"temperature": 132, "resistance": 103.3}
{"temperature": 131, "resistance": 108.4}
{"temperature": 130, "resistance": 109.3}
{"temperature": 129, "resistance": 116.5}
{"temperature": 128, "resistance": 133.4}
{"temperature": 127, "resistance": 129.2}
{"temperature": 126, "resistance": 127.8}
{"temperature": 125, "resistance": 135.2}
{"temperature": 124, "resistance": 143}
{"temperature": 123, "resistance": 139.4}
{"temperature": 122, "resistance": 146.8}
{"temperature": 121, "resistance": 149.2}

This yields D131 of 116.5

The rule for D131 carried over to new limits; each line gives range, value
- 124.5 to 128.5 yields 135.2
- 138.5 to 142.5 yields 67.56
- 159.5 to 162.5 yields 110.1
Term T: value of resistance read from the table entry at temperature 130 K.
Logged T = 109.3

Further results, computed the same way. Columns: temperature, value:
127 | 129.2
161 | 103.2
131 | 108.4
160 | 100.3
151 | 68.82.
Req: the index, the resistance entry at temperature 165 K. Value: 120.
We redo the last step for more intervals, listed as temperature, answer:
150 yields 68.56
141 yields 61.41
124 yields 143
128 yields 133.4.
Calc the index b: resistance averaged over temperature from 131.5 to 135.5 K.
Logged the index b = 93.6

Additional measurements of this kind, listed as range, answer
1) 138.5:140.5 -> 66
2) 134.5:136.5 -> 81.2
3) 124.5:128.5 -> 131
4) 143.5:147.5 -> 60.1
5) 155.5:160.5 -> 92.1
